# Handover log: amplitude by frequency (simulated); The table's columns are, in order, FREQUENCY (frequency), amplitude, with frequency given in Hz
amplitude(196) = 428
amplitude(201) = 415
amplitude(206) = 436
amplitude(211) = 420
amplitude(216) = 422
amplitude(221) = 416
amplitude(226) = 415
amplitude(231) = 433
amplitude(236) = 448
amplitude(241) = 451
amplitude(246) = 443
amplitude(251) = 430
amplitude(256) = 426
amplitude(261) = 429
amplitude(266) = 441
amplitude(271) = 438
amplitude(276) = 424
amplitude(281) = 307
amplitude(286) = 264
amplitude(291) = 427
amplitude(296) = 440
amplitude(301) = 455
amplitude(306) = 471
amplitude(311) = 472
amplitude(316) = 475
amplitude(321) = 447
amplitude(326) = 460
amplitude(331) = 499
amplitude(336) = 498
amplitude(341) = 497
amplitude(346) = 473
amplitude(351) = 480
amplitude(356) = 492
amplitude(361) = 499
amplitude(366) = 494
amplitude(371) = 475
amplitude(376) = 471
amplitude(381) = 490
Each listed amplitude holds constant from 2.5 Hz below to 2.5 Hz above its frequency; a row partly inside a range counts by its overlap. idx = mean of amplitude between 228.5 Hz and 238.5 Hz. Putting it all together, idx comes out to 440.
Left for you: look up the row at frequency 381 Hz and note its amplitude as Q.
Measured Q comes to 490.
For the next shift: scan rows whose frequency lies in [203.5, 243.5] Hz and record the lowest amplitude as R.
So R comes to 415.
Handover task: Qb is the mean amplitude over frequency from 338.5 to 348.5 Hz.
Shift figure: 485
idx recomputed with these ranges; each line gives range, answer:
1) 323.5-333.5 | 480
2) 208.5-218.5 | 421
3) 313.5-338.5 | 476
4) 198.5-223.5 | 422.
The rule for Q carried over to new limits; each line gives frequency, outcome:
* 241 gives 451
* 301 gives 455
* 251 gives 430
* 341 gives 497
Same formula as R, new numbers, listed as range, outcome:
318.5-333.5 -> 447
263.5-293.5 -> 264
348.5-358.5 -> 480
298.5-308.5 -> 455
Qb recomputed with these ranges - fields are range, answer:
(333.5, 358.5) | 488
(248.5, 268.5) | 432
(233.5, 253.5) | 443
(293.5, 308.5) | 455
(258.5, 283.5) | 408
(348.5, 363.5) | 490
